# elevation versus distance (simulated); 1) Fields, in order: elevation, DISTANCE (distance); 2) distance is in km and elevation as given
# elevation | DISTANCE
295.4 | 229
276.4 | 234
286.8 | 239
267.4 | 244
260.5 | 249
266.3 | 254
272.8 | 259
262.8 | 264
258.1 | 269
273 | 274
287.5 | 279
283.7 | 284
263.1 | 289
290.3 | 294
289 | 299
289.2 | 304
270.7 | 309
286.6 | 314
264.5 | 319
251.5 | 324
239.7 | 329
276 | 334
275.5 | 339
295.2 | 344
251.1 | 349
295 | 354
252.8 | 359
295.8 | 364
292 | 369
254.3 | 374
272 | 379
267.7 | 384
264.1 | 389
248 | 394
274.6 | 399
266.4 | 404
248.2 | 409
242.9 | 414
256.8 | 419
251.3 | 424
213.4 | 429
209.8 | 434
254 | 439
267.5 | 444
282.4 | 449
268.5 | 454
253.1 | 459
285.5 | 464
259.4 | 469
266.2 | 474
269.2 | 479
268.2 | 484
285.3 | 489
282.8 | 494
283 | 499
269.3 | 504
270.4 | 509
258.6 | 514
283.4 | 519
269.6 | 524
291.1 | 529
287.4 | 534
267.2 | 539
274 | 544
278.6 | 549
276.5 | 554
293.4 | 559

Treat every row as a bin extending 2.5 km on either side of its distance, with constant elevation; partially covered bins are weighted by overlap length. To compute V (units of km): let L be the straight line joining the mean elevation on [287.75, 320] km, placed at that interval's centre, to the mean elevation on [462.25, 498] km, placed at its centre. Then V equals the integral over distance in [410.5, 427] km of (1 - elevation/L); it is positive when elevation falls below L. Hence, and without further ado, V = 1.6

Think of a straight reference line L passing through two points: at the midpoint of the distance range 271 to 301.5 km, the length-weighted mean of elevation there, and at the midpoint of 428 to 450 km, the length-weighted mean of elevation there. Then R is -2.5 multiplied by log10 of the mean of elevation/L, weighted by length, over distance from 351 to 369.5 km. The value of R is -0.075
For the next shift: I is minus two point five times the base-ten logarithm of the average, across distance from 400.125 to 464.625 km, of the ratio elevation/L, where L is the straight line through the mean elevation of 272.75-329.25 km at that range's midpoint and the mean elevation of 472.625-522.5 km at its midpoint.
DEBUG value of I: 0.09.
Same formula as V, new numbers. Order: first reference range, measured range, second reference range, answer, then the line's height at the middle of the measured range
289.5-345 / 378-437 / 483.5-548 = 5.3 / 275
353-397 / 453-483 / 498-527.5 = 0.5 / 272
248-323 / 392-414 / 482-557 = 1.4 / 275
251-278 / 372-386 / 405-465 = -0.4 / 257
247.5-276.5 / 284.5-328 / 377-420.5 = -1.8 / 264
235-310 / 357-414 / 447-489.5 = 1.3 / 272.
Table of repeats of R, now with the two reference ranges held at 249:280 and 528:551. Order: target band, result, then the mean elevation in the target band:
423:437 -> 0.23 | 223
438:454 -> 0.02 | 269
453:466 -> 0.03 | 268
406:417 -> 0.11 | 247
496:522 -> 0.02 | 273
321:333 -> 0.09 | 250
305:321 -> -0.02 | 276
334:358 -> -0.02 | 277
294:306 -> -0.08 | 289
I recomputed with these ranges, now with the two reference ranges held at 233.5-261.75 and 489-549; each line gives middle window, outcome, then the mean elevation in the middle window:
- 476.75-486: 0.028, 269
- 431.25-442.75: 0.169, 235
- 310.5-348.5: 0.016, 269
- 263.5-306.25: -0.024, 278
